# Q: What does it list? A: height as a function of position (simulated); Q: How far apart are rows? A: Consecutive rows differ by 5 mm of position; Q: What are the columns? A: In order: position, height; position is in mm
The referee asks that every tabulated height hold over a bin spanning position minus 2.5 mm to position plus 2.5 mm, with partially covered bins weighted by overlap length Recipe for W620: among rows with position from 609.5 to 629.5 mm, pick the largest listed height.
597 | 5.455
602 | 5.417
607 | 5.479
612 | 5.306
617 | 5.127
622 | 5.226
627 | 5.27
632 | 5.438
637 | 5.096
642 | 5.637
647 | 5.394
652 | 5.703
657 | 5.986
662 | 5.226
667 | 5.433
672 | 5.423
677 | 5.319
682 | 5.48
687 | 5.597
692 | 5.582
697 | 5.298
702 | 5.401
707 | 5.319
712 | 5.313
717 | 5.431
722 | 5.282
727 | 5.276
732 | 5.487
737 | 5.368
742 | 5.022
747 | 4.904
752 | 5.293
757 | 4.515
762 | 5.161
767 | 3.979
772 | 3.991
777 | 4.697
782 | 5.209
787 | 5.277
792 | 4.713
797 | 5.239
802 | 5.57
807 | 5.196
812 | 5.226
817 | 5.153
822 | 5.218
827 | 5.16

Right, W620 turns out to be 5.306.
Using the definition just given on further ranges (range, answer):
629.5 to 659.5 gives 5.986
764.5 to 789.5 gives 5.277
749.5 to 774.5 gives 5.293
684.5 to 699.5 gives 5.597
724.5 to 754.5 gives 5.487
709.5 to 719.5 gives 5.431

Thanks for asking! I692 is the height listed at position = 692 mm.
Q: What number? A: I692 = 5.582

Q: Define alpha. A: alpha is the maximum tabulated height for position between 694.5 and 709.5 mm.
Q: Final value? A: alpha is 5.401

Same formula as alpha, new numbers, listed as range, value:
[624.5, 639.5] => 5.438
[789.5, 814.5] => 5.57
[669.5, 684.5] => 5.48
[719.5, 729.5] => 5.282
